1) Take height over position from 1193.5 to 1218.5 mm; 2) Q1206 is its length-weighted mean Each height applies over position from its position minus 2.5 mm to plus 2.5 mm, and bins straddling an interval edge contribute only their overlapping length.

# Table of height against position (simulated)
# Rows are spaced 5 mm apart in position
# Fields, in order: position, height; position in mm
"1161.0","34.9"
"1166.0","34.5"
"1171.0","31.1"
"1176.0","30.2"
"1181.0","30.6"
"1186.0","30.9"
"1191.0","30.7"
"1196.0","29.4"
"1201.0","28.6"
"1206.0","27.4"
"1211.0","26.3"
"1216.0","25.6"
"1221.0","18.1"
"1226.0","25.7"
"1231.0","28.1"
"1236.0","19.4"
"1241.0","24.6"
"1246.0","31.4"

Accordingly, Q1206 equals 27.5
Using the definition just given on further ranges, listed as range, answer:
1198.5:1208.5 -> 28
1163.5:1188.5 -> 31.5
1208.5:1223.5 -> 23.3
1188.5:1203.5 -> 29.6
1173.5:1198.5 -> 30.4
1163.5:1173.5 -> 32.8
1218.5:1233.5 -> 24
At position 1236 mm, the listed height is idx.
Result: 19.4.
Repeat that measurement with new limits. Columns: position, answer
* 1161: 34.9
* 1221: 18.1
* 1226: 25.7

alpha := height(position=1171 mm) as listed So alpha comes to 31.1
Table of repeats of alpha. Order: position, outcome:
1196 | 29.4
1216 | 25.6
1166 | 34.5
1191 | 30.7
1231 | 28.1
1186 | 30.9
